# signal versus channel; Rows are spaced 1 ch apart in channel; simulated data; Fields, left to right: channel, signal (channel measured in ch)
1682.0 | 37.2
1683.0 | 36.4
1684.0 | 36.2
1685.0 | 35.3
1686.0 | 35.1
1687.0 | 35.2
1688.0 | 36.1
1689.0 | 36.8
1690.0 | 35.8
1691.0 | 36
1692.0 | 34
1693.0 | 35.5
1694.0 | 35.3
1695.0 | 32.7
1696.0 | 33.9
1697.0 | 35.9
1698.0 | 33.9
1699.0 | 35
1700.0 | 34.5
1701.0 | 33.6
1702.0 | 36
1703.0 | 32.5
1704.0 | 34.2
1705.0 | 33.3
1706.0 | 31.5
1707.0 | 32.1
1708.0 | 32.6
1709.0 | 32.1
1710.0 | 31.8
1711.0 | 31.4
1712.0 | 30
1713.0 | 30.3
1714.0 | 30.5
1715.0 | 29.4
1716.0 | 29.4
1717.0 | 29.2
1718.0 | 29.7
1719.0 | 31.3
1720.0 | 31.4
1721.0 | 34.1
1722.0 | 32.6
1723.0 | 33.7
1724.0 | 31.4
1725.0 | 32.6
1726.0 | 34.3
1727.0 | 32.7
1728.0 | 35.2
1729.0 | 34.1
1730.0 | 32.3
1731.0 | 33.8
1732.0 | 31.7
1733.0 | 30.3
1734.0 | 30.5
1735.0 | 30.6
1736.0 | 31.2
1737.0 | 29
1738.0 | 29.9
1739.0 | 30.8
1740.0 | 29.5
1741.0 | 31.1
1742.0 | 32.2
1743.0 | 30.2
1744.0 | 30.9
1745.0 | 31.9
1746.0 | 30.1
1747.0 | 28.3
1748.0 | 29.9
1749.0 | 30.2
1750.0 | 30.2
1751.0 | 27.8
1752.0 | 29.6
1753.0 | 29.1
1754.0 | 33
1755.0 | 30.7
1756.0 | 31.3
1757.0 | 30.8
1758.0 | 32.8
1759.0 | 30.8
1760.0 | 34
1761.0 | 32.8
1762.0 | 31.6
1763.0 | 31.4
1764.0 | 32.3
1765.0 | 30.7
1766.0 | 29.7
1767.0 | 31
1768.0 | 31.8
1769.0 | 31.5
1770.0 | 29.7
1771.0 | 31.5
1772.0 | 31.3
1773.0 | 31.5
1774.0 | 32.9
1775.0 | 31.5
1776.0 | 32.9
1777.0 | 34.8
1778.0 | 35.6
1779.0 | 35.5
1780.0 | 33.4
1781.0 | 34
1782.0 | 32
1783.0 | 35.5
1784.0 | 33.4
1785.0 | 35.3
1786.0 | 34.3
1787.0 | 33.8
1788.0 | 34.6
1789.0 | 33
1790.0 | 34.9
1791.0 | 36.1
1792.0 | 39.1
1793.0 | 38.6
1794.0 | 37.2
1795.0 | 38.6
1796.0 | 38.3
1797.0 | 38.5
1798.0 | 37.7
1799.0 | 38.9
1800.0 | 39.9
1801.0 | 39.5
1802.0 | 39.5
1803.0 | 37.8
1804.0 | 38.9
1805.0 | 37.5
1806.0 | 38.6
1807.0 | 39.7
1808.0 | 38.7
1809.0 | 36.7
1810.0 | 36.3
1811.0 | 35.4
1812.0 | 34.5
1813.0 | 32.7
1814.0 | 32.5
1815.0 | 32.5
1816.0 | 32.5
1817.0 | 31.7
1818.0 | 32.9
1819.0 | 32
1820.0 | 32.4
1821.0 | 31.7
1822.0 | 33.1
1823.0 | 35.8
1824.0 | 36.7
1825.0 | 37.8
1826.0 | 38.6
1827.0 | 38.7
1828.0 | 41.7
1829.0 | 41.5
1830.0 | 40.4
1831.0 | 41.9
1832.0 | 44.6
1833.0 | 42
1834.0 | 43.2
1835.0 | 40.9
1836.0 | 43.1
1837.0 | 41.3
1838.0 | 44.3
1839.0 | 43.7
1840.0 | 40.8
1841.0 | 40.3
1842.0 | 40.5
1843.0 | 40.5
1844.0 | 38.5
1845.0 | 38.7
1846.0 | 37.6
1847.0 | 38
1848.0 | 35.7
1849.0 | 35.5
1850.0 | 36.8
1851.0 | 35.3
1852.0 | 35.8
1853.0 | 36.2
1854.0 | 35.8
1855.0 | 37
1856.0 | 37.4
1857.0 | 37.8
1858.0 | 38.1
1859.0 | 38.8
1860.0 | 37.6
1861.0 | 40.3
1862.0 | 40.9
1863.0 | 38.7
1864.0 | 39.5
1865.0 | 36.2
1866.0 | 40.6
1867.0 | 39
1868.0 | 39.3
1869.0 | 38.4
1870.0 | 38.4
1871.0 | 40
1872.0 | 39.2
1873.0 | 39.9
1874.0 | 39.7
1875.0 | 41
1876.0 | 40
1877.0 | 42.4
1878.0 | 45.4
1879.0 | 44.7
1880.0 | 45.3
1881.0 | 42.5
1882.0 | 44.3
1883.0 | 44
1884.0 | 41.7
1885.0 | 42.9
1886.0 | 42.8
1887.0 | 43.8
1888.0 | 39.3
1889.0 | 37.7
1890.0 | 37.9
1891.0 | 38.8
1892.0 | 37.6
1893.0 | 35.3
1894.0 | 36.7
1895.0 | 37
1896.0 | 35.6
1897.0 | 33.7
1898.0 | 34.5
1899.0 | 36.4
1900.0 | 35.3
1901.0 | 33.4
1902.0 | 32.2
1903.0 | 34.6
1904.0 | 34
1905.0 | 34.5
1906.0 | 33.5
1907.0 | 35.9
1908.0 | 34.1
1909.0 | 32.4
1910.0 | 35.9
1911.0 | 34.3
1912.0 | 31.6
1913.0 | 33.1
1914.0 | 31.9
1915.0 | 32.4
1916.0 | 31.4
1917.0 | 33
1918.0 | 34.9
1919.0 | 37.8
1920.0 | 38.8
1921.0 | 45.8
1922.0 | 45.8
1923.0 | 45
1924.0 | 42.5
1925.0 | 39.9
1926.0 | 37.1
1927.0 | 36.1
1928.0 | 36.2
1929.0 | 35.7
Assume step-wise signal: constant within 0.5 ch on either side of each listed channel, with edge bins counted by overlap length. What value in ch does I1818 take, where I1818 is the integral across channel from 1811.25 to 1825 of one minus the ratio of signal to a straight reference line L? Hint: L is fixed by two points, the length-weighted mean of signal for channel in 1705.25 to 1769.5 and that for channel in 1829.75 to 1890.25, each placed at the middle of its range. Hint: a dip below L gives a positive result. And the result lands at 1.4 ch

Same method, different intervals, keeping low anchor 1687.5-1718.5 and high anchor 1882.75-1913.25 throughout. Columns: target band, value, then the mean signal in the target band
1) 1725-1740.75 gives 0.86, 31.7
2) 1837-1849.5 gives -1.44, 39.6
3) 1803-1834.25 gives -1.58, 36.8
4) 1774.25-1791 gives 0.18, 34.1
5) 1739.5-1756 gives 1.71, 30.3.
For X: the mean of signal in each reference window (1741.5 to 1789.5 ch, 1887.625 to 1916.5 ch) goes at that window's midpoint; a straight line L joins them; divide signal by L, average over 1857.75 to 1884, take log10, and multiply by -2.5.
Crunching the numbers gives -0.19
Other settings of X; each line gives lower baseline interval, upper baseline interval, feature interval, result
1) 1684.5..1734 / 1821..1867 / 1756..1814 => 0.05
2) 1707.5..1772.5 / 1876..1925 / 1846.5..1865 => -0.04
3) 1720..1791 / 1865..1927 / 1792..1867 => -0.08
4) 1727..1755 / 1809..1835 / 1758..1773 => 0.04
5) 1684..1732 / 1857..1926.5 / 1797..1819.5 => -0.01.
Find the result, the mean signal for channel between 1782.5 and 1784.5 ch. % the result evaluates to 34.5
